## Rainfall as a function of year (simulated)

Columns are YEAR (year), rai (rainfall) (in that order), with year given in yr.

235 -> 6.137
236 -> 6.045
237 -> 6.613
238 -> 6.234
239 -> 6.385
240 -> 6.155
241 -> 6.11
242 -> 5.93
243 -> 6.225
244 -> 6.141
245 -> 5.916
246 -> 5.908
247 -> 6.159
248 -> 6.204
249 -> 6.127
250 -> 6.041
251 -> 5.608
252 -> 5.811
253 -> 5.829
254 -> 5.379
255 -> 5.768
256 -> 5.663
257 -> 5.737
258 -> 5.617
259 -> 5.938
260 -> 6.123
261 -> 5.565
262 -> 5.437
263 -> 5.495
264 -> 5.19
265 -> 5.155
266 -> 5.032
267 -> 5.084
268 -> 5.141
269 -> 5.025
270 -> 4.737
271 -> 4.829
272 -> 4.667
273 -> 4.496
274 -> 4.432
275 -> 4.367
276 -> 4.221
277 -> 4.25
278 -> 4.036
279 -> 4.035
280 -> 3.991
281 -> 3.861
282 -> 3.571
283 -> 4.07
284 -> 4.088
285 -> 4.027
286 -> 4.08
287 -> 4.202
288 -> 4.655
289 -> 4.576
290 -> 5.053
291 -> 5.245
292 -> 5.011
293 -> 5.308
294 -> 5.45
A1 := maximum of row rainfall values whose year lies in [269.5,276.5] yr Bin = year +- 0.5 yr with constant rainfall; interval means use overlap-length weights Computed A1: 4.829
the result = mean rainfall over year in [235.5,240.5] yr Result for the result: 6.29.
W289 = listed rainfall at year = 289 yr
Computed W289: 4.576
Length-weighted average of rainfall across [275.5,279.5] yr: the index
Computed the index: 4.14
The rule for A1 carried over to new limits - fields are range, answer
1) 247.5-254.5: 6.204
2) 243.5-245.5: 6.141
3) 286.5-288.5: 4.655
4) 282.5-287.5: 4.202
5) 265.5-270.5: 5.141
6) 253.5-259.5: 5.938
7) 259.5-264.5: 6.123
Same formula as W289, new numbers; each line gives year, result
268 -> 5.141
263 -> 5.495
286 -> 4.08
